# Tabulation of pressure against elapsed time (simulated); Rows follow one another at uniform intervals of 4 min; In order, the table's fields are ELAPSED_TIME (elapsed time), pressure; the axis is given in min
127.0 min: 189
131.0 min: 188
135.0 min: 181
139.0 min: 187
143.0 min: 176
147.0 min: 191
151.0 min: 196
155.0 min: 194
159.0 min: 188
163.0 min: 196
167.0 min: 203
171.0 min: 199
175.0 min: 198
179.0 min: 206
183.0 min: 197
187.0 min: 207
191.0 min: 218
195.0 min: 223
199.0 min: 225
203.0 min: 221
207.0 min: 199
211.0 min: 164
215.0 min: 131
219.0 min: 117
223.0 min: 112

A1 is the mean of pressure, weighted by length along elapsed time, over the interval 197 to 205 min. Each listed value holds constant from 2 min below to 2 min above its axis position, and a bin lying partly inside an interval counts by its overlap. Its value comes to 223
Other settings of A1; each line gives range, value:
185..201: 218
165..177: 200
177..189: 203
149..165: 194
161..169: 200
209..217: 148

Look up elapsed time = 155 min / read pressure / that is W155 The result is 194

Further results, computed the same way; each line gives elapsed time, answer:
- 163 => 196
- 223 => 112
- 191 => 218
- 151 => 196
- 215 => 131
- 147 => 191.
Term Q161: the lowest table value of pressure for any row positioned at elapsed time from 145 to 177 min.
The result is 188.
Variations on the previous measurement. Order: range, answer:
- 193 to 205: 221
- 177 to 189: 197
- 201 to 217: 131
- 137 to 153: 176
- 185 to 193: 207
